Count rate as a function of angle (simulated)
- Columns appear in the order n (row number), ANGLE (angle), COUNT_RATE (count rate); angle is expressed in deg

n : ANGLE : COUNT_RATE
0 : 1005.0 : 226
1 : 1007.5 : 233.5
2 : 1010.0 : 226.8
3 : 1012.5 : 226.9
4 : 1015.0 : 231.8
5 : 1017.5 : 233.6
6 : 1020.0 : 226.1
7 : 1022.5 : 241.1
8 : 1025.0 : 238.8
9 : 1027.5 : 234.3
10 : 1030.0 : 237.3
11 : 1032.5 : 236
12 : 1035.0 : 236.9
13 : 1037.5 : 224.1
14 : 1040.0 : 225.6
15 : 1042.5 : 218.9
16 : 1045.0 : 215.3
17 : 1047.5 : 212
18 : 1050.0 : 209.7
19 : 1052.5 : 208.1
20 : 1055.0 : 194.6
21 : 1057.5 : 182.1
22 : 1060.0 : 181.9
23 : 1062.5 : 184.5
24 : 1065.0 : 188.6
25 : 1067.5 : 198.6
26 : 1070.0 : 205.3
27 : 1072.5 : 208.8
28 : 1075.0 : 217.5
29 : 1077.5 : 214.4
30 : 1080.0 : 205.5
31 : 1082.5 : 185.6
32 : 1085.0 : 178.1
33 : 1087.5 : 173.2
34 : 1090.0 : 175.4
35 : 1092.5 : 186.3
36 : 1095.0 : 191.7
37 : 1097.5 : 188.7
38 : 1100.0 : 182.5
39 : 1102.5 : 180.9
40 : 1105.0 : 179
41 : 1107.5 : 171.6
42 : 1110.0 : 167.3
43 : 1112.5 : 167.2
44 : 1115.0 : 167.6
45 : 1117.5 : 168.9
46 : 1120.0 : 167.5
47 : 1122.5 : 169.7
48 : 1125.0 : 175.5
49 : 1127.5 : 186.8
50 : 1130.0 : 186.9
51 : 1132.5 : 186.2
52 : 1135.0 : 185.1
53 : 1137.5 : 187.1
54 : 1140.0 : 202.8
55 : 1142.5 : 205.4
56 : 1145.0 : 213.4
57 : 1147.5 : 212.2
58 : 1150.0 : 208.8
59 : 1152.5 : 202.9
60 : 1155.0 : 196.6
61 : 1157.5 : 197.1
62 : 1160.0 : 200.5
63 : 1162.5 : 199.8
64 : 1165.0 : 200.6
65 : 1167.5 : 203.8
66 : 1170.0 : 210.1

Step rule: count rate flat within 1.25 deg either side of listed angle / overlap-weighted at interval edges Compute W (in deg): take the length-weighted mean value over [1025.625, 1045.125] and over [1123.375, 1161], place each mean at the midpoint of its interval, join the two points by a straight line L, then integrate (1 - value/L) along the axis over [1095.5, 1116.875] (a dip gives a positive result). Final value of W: 3.3 deg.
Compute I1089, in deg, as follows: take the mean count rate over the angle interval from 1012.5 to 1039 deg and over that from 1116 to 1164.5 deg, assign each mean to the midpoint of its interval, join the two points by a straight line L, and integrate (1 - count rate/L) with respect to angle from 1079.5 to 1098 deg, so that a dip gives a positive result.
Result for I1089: 2.3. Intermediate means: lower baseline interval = 234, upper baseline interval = 192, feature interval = 185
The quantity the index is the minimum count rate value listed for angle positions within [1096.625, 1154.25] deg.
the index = 167.2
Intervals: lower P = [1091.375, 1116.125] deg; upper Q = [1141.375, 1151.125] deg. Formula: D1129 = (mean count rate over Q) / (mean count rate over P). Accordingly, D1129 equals 1.2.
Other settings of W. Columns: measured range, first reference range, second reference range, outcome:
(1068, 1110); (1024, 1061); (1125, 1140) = 2.5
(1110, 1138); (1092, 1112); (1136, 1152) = 2.4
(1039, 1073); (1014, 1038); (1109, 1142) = 2.4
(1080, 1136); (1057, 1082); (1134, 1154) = 6.1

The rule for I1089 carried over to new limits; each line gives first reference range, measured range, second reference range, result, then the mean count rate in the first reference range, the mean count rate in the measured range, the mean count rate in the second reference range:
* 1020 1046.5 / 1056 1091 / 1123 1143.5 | 3.4 deg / 230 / 193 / 189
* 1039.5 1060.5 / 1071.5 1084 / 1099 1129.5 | -0.9 deg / 205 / 206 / 174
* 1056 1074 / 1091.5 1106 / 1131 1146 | 0.7 deg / 193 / 185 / 196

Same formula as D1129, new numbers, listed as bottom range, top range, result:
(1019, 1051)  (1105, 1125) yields 0.75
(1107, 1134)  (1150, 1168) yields 1.15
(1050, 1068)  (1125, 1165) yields 1.03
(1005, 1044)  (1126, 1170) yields 0.86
